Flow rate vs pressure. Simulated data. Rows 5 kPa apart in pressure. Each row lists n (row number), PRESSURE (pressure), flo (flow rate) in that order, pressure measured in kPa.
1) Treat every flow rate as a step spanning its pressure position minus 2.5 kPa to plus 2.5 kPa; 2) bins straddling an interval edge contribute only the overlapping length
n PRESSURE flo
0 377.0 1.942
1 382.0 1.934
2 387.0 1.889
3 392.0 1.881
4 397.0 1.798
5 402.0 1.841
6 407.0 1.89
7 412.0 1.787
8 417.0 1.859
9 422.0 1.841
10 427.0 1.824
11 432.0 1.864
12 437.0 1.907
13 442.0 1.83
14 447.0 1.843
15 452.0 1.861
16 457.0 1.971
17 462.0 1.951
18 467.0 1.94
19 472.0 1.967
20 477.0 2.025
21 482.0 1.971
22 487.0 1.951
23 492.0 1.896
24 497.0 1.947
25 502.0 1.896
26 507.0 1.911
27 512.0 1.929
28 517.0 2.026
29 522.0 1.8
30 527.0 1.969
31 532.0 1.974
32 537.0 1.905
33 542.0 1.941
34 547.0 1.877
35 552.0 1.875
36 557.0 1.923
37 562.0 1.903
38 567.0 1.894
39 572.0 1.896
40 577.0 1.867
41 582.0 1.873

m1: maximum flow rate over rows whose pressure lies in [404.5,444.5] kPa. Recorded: 1.907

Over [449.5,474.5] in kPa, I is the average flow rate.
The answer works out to 1.94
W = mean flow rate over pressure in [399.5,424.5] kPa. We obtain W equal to 1.84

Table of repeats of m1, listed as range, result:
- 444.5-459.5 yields 1.971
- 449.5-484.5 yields 2.025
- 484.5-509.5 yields 1.951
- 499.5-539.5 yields 2.026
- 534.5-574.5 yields 1.941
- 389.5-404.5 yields 1.881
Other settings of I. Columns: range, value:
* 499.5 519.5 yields 1.94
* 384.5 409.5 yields 1.86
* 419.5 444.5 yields 1.85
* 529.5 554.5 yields 1.91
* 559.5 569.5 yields 1.9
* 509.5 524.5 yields 1.92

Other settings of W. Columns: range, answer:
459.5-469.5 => 1.95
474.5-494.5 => 1.96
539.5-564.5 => 1.9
